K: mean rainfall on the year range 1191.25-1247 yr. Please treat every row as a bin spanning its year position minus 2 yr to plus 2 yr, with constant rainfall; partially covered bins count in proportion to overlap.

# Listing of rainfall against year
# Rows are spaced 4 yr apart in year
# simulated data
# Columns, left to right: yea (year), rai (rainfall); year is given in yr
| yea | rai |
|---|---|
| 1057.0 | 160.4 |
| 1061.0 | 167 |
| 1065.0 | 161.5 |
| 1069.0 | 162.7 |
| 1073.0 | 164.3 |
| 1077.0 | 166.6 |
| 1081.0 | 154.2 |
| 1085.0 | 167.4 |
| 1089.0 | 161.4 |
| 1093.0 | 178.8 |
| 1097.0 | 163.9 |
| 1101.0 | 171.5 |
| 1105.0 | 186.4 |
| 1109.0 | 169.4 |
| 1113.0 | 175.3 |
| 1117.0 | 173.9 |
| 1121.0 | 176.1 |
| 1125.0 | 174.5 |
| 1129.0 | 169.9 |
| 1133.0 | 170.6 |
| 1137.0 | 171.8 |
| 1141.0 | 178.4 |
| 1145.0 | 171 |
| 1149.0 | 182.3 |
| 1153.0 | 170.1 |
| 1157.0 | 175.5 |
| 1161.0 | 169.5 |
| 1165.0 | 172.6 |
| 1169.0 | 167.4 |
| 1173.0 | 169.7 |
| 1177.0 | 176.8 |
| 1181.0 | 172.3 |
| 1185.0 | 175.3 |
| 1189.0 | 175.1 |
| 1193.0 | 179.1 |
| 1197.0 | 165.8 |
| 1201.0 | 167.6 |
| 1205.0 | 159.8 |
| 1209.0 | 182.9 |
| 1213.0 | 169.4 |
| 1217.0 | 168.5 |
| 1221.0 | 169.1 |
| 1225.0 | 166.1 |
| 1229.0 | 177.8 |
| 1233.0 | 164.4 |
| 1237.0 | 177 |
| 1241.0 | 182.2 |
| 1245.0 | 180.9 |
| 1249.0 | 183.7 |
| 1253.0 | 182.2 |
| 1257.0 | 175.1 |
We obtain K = 172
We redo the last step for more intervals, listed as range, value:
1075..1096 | 166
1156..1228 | 171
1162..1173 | 170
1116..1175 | 173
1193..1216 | 170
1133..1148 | 174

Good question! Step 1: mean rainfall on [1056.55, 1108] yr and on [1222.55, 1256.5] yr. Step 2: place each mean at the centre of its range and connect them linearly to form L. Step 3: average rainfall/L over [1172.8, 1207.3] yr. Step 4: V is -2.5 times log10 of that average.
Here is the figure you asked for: 0.013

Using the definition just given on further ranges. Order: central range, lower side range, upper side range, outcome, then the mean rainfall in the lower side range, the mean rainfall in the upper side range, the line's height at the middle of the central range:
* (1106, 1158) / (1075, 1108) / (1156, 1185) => -0.02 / 169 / 172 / 170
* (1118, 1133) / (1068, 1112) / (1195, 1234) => -0.03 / 168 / 169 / 168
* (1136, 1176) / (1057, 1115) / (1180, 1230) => -0.02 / 168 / 171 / 170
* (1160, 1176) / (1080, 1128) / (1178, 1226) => 0.01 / 171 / 171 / 171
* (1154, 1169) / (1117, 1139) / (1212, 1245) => 0.01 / 173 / 172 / 173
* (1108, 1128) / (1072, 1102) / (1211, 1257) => -0.04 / 166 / 175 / 168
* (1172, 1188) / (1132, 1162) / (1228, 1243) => 0.00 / 174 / 175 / 174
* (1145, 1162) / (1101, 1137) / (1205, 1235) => -0.01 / 174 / 170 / 173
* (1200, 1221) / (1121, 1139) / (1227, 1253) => 0.04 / 172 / 178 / 176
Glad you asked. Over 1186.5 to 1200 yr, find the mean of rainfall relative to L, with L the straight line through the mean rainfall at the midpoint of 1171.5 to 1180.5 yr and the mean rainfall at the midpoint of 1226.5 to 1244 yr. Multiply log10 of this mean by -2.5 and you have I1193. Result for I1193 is 0.01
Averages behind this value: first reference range 173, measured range 173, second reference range 175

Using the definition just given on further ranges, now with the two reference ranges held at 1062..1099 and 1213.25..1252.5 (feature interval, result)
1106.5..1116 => -0.04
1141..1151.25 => -0.05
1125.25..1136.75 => -0.02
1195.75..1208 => 0.04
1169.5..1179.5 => -0.01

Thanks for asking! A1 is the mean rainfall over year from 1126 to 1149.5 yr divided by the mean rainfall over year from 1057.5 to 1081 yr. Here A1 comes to 1.06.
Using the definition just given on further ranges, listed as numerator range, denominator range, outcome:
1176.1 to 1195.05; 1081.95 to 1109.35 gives 1.03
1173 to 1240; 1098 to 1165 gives 0.99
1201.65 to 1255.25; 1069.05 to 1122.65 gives 1.03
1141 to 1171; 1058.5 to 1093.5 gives 1.05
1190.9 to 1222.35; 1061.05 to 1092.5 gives 1.04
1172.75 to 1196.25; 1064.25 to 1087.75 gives 1.07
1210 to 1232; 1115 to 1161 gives 0.98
